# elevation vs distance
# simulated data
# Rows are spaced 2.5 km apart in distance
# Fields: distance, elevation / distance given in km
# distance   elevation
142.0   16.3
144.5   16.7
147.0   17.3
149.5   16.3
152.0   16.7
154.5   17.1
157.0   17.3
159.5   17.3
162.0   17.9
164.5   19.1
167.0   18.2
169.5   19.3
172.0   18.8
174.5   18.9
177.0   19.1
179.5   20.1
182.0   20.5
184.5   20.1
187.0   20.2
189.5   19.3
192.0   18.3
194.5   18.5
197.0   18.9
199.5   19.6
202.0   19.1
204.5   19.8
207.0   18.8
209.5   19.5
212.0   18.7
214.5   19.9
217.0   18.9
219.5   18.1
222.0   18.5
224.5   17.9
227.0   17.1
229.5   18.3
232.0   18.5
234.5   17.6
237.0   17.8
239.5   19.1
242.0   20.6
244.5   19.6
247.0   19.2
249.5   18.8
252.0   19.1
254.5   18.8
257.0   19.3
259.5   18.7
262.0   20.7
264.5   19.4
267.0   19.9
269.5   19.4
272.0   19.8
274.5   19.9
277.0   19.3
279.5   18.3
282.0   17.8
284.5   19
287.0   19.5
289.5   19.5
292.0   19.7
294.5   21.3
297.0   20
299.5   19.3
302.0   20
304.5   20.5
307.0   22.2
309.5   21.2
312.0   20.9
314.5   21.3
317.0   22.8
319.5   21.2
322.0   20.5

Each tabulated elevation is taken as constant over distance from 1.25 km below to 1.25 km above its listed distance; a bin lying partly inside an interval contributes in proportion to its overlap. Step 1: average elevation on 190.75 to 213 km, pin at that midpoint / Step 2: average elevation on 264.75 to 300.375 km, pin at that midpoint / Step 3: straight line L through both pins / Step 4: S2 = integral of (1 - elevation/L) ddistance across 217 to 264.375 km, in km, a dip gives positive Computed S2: 1.1 km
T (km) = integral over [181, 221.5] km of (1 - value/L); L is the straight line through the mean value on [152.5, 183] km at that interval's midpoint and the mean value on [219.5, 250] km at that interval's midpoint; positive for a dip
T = -1.5 km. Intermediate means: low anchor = 18.6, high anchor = 18.6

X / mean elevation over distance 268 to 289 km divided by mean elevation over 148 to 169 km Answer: 1.09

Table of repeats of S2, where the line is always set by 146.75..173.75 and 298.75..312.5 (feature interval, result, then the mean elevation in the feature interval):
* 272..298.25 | 1.1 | 19.4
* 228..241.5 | 0.6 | 18.4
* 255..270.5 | 0.3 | 19.5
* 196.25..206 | -0.4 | 19.4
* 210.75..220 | 0.0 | 19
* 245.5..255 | 0.3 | 19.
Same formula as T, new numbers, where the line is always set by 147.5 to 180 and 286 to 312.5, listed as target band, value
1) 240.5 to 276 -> 0.3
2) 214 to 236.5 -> 1.0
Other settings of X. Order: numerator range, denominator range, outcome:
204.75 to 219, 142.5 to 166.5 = 1.11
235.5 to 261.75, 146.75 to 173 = 1.08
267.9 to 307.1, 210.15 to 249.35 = 1.05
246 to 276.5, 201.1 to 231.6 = 1.04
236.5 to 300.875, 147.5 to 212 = 1.04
